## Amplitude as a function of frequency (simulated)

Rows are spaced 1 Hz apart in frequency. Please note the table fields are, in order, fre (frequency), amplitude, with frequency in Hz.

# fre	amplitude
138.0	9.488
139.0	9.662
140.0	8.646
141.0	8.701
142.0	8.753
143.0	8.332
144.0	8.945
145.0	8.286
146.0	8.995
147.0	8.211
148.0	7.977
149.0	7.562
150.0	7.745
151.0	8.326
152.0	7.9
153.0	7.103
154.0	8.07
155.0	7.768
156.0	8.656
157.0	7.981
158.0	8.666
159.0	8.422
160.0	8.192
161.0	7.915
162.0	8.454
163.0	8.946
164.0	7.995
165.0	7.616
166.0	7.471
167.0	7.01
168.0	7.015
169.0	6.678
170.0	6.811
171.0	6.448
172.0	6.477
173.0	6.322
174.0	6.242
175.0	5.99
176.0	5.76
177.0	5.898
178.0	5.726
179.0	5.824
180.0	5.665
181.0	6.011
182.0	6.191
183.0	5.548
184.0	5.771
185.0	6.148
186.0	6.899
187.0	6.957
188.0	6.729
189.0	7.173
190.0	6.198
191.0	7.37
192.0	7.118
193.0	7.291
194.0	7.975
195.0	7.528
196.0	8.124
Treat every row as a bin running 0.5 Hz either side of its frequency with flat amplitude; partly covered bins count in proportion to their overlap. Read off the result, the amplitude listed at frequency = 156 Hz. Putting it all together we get 8.656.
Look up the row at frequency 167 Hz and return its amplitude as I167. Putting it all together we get 7.01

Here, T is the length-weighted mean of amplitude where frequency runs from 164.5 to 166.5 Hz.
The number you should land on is 7.54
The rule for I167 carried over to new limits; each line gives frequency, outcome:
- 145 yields 8.286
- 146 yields 8.995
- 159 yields 8.422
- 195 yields 7.528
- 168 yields 7.015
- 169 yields 6.678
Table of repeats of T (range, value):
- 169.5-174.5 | 6.46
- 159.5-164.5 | 8.3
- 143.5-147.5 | 8.61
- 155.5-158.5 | 8.43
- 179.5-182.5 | 5.96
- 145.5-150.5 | 8.1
